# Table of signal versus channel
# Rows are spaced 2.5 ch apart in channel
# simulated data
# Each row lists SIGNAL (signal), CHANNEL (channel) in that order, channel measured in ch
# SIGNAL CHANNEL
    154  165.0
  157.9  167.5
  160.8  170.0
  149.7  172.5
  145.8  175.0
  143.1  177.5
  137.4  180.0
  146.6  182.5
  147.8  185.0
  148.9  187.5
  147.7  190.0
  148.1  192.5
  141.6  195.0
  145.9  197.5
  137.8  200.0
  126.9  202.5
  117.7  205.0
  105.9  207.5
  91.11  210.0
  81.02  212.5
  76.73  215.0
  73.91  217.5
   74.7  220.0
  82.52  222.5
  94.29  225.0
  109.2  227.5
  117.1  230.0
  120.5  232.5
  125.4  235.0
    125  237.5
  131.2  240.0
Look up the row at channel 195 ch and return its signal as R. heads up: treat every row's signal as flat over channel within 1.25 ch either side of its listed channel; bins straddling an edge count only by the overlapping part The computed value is 141.6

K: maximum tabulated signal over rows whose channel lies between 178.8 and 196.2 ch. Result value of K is 148.9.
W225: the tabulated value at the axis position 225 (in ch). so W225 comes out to 94.29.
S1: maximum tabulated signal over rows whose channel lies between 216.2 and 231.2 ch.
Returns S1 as 117.1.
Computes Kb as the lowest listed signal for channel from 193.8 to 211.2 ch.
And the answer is 91.11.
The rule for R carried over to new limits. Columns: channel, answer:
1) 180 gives 137.4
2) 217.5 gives 73.91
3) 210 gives 91.11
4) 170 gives 160.8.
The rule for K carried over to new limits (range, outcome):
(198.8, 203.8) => 137.8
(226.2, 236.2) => 125.4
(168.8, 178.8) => 160.8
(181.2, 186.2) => 147.8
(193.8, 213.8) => 145.9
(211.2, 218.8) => 81.02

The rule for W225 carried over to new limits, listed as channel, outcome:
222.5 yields 82.52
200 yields 137.8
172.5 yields 149.7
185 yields 147.8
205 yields 117.7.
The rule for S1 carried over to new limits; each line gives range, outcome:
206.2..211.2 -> 105.9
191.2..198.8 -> 148.1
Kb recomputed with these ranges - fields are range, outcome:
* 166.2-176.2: 145.8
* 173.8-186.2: 137.4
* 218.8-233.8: 74.7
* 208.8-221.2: 73.91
